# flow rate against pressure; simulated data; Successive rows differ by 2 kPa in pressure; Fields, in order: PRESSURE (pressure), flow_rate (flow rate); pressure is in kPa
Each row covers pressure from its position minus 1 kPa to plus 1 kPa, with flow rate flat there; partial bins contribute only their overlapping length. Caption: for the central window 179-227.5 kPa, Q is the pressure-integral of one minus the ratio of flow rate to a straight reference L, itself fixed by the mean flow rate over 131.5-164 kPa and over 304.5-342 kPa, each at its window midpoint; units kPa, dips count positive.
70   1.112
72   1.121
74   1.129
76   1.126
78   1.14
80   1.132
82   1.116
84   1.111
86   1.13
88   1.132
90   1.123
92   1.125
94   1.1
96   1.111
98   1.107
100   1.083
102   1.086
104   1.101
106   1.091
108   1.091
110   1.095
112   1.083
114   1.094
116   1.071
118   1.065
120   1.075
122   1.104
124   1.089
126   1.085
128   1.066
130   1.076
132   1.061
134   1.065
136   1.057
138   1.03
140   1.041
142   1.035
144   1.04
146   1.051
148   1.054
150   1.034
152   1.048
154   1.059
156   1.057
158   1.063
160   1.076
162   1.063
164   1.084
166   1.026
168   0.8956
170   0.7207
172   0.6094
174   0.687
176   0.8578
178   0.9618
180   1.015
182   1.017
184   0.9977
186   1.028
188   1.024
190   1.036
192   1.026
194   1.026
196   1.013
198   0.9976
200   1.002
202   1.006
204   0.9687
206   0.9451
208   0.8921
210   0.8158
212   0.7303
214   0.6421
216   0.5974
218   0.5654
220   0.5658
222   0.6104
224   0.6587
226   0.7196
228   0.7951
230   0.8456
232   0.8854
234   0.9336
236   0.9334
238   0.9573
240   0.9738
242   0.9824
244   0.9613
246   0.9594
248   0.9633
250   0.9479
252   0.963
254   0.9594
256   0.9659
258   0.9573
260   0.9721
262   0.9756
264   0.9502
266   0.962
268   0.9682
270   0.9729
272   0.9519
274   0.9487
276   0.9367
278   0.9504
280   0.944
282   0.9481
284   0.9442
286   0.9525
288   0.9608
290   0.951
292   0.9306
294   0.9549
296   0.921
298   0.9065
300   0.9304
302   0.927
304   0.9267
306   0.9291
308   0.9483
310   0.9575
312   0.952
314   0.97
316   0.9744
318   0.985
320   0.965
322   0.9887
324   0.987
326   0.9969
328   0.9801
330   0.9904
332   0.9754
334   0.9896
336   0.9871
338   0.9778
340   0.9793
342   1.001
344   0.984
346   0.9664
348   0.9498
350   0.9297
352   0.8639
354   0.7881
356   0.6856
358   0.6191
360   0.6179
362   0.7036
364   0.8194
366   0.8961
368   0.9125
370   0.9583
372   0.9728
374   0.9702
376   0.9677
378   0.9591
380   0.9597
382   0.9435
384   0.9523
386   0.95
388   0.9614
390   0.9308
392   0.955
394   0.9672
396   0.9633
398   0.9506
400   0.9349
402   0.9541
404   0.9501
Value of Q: 7.5 kPa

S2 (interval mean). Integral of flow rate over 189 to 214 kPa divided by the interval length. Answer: 0.942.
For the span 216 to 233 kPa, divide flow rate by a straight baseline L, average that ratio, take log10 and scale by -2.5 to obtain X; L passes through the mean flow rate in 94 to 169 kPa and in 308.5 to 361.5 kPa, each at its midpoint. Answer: 0.39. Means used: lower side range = 1.07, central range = 0.699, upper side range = 0.924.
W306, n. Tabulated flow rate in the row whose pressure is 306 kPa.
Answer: 0.9291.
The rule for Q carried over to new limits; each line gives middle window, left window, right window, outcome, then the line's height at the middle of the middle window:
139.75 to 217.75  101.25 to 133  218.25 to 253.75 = 1.4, 0.966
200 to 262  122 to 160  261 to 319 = 8.2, 0.992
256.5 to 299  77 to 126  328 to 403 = 1.2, 0.978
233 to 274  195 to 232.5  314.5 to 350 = -4.7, 0.861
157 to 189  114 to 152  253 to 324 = 2.7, 1.03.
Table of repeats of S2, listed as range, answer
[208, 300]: 0.887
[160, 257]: 0.894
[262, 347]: 0.96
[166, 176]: 0.771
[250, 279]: 0.959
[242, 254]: 0.961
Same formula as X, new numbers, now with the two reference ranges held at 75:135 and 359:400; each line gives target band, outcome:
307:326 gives -0.02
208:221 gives 0.46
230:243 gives 0.08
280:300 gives 0.04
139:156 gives 0.02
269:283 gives 0.04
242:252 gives 0.05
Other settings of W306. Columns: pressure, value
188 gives 1.024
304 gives 0.9267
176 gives 0.8578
